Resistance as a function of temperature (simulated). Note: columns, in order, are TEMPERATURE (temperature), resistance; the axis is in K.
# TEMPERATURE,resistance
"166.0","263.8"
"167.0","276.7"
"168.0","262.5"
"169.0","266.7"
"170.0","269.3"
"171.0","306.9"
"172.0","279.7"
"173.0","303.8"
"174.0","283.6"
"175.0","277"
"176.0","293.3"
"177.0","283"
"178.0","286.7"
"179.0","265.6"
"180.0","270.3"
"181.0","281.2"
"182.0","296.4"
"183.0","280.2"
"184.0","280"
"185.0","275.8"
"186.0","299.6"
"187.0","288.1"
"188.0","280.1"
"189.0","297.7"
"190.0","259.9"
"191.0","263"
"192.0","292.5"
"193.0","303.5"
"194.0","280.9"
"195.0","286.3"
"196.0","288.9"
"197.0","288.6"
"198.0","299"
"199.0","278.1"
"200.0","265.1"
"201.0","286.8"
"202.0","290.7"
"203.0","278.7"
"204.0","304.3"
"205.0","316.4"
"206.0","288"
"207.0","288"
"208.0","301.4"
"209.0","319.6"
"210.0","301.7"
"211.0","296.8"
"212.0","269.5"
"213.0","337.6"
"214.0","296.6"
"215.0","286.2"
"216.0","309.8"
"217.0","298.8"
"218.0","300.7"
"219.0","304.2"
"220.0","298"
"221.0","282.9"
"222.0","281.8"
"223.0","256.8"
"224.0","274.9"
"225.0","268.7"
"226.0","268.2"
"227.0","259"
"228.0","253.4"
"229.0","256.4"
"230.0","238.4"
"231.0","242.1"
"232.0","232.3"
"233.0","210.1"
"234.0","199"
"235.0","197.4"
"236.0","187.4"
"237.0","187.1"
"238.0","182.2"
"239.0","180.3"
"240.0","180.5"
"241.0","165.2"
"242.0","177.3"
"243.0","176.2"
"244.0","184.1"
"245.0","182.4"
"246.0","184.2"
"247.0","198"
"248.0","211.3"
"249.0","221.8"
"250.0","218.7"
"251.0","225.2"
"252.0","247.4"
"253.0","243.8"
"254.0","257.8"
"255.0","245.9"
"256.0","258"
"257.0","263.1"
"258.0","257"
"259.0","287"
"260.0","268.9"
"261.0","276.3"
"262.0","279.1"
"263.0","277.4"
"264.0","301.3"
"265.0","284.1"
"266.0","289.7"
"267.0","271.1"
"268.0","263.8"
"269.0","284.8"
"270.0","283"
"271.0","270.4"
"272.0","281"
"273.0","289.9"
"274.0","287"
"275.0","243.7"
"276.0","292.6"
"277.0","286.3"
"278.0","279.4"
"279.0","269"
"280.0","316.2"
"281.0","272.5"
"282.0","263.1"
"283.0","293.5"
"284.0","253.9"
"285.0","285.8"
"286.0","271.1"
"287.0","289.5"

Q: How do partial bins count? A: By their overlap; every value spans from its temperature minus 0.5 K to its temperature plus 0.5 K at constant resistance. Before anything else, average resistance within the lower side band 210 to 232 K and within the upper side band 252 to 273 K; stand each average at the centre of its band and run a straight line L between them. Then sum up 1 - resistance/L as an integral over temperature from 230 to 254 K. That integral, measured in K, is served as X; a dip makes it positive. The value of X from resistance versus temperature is 6.3 K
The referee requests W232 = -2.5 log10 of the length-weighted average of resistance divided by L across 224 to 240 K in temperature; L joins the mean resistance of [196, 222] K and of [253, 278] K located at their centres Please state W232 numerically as 0.267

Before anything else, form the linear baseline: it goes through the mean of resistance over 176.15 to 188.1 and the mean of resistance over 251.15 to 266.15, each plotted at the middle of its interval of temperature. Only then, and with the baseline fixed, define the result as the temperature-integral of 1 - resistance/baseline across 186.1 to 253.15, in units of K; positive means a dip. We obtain 4.5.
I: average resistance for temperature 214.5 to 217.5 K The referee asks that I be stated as 298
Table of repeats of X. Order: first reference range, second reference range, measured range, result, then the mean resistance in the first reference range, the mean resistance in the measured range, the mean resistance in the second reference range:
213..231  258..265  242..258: 3.37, 279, 221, 280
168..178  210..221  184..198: 0.24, 284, 285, 299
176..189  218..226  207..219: -0.82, 283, 301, 281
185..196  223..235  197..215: -1.78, 285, 295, 244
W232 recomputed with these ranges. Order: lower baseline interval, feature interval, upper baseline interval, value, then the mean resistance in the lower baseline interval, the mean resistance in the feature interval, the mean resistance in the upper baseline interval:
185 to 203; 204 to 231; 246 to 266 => -0.05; 285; 286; 253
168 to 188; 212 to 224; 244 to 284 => -0.08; 283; 294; 261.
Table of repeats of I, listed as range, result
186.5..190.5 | 281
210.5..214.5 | 300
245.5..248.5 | 198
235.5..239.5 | 184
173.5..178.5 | 285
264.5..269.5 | 279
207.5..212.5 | 298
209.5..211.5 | 299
